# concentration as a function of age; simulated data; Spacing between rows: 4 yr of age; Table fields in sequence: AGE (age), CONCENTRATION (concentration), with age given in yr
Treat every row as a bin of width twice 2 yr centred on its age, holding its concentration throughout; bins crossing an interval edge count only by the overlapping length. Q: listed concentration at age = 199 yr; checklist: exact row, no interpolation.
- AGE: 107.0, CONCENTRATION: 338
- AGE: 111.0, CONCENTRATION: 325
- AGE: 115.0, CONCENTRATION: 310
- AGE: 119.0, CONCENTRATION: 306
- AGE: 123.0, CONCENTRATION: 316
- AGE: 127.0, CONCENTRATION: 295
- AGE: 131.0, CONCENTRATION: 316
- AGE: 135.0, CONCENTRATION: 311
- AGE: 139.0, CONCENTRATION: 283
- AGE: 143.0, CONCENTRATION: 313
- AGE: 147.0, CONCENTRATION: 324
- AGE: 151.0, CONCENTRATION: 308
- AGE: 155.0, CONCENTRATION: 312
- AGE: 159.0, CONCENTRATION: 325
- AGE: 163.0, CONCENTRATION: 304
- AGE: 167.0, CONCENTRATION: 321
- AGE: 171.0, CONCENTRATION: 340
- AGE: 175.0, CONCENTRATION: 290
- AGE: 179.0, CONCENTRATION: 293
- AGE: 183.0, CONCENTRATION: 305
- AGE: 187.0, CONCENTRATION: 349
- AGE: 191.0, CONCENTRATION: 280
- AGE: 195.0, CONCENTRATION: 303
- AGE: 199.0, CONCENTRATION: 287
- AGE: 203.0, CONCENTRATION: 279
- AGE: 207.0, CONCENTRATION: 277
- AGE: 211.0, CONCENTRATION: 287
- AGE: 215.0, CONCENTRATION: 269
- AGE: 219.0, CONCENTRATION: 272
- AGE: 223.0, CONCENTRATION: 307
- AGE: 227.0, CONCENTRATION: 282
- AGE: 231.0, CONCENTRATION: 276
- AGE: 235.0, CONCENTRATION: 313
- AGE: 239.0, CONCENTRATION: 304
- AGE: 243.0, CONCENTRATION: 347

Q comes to 287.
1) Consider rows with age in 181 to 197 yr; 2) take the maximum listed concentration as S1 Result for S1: 349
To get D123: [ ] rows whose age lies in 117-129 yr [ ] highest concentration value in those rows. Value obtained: 316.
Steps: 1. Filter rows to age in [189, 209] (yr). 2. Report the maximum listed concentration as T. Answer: 303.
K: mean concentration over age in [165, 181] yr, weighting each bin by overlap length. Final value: 311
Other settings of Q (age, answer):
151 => 308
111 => 325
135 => 311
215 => 269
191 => 280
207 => 277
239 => 304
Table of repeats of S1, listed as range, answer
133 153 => 324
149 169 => 325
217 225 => 307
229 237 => 313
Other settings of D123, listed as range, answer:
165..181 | 340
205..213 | 287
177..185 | 305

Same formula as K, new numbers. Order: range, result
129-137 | 314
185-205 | 300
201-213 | 281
